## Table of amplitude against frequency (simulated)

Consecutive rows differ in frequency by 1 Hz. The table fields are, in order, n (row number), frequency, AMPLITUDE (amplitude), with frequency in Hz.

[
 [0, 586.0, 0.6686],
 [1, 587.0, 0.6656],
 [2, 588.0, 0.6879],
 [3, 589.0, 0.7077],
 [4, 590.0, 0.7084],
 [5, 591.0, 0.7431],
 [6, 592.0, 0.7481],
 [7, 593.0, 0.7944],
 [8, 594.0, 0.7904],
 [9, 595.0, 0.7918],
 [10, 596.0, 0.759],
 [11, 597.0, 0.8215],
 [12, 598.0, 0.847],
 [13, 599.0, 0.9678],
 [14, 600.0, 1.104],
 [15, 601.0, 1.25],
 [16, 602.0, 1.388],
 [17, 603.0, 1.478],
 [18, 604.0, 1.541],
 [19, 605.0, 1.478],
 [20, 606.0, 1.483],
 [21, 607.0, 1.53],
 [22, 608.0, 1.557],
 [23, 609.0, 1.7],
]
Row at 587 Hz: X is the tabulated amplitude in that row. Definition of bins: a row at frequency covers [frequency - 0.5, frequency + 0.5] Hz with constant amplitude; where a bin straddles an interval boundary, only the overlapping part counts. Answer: 0.6656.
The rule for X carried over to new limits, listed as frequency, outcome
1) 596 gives 0.759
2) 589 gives 0.7077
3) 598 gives 0.847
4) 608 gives 1.557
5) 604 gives 1.541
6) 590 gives 0.7084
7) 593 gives 0.7944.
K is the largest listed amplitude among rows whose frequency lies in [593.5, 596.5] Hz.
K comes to 0.7918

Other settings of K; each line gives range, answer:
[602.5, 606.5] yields 1.541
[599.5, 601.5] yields 1.25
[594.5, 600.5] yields 1.104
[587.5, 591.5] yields 0.7431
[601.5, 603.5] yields 1.478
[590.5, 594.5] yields 0.7944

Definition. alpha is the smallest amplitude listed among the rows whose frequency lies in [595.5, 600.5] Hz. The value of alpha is 0.759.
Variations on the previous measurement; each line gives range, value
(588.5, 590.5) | 0.7077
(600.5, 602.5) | 1.25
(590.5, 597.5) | 0.7431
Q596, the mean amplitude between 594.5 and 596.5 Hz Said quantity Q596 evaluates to 0.775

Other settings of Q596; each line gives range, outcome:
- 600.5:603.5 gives 1.37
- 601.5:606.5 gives 1.47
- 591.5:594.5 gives 0.778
